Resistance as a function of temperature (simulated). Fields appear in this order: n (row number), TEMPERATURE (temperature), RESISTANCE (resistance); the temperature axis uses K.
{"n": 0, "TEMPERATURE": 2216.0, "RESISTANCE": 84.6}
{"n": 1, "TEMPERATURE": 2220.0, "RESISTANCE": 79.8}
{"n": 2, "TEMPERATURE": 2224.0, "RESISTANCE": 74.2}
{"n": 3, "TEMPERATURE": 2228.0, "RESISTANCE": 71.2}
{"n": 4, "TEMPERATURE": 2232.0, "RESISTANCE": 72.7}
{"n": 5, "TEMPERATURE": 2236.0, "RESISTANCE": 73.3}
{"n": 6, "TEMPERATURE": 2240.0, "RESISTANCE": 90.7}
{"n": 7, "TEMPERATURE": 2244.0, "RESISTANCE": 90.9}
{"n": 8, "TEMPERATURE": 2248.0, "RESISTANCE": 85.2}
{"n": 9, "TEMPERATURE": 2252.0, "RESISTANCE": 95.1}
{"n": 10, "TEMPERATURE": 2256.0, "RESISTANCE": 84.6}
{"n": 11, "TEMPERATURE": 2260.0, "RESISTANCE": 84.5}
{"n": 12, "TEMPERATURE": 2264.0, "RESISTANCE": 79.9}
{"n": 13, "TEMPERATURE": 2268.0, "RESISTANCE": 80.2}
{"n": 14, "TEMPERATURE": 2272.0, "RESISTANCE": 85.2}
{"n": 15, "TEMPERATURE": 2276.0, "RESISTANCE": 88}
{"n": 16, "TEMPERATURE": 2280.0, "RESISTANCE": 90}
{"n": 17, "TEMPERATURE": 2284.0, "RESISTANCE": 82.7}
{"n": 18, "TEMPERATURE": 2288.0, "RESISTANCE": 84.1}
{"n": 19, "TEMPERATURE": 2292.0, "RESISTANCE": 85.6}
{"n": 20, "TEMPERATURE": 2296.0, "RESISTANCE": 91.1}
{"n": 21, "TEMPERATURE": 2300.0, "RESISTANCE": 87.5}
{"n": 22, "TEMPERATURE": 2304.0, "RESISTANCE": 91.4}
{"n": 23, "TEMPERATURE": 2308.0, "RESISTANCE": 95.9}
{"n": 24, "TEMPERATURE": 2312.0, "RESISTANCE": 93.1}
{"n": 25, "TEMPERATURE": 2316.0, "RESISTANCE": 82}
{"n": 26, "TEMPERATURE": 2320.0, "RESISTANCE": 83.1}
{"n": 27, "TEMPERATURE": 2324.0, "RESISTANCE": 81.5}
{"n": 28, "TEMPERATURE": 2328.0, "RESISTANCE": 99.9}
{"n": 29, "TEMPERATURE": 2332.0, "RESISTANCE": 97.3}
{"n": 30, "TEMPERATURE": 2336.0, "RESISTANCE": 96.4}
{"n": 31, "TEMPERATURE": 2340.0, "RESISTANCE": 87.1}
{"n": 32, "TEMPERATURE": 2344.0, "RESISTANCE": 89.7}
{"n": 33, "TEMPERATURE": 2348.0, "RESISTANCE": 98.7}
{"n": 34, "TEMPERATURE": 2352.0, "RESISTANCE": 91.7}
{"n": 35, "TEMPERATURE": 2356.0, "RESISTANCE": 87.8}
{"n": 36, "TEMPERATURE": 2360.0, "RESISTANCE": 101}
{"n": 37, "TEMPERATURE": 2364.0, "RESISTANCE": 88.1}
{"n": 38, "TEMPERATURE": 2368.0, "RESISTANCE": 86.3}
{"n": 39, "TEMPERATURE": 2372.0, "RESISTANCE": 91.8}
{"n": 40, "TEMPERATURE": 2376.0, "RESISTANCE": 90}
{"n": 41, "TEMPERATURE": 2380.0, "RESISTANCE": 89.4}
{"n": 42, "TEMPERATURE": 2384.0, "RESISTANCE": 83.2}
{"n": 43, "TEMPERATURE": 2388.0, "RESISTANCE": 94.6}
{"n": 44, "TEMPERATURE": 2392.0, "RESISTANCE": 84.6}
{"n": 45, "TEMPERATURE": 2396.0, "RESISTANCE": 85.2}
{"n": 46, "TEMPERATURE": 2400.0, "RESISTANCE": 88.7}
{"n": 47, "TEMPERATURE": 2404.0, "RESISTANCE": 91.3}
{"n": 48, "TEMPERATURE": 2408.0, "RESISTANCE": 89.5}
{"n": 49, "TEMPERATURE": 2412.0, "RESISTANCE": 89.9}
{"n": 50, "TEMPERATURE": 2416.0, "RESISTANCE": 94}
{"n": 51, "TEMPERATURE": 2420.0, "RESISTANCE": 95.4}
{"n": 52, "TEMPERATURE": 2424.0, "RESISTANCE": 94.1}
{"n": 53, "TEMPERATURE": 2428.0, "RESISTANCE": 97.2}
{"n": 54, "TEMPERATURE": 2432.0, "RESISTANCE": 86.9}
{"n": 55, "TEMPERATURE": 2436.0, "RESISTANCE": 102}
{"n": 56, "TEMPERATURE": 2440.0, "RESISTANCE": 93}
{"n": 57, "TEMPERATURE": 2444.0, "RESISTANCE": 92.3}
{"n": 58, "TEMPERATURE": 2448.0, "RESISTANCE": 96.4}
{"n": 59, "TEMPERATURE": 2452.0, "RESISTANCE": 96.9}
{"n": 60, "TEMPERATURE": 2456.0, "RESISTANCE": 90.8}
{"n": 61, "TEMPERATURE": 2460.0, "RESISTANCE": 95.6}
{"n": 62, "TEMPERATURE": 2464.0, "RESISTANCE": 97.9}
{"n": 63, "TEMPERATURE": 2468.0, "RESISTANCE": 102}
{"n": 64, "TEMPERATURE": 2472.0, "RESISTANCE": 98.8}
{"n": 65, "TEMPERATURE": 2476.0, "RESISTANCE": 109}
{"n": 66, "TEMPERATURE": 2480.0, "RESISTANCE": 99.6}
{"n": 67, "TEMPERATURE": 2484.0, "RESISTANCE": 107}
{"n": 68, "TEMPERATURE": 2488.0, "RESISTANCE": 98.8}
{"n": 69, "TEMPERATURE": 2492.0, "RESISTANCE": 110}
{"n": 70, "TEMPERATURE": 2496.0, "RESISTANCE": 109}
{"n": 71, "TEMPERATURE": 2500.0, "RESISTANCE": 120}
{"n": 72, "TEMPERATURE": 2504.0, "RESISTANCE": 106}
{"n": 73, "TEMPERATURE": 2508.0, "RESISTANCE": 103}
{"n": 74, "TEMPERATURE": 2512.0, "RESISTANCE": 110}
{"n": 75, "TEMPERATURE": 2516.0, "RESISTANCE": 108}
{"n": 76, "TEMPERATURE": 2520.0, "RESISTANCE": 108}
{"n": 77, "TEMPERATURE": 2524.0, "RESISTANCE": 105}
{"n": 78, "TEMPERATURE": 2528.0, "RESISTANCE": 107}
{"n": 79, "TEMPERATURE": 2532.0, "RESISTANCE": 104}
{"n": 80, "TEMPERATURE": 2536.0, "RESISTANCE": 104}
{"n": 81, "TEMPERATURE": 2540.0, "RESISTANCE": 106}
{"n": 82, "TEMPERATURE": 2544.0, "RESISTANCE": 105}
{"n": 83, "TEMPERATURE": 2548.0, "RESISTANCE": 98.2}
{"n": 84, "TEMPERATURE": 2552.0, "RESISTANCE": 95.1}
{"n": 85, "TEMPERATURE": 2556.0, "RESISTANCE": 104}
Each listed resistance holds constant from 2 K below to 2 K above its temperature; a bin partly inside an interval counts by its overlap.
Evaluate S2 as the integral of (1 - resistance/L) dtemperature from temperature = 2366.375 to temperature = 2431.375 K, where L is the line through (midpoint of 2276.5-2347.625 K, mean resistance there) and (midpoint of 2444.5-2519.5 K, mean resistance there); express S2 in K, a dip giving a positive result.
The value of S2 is 4.18 K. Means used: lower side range 89.5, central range 90.3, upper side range 103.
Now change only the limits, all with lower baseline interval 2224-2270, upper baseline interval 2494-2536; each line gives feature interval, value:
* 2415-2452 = 2.0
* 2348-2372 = 0.3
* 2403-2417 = 1.0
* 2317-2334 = 0.0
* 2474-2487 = 0.0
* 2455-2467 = 0.8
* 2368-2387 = 1.2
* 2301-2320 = -0.3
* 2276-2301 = -0.2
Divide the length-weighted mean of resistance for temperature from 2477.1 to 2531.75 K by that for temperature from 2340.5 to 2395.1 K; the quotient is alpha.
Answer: 1.18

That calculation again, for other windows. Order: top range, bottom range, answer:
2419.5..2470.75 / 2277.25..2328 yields 1.09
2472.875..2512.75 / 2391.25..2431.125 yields 1.17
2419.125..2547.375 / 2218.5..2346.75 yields 1.18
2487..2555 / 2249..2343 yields 1.20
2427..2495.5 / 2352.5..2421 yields 1.10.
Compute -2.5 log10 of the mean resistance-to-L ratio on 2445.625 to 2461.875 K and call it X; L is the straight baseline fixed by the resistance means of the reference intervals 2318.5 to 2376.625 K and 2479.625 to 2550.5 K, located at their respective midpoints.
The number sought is 0.065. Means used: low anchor 91.5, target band 94.9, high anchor 106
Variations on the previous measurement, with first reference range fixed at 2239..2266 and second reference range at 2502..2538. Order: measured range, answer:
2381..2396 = 0.11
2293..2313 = -0.01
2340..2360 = 0.02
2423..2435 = 0.07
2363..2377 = 0.08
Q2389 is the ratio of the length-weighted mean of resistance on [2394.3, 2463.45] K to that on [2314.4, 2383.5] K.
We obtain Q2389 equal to 1.03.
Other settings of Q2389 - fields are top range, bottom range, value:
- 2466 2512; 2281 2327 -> 1.21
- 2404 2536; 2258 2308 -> 1.16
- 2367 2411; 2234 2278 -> 1.04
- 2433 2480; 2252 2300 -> 1.14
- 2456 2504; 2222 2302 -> 1.24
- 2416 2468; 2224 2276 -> 1.15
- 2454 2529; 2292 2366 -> 1.15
